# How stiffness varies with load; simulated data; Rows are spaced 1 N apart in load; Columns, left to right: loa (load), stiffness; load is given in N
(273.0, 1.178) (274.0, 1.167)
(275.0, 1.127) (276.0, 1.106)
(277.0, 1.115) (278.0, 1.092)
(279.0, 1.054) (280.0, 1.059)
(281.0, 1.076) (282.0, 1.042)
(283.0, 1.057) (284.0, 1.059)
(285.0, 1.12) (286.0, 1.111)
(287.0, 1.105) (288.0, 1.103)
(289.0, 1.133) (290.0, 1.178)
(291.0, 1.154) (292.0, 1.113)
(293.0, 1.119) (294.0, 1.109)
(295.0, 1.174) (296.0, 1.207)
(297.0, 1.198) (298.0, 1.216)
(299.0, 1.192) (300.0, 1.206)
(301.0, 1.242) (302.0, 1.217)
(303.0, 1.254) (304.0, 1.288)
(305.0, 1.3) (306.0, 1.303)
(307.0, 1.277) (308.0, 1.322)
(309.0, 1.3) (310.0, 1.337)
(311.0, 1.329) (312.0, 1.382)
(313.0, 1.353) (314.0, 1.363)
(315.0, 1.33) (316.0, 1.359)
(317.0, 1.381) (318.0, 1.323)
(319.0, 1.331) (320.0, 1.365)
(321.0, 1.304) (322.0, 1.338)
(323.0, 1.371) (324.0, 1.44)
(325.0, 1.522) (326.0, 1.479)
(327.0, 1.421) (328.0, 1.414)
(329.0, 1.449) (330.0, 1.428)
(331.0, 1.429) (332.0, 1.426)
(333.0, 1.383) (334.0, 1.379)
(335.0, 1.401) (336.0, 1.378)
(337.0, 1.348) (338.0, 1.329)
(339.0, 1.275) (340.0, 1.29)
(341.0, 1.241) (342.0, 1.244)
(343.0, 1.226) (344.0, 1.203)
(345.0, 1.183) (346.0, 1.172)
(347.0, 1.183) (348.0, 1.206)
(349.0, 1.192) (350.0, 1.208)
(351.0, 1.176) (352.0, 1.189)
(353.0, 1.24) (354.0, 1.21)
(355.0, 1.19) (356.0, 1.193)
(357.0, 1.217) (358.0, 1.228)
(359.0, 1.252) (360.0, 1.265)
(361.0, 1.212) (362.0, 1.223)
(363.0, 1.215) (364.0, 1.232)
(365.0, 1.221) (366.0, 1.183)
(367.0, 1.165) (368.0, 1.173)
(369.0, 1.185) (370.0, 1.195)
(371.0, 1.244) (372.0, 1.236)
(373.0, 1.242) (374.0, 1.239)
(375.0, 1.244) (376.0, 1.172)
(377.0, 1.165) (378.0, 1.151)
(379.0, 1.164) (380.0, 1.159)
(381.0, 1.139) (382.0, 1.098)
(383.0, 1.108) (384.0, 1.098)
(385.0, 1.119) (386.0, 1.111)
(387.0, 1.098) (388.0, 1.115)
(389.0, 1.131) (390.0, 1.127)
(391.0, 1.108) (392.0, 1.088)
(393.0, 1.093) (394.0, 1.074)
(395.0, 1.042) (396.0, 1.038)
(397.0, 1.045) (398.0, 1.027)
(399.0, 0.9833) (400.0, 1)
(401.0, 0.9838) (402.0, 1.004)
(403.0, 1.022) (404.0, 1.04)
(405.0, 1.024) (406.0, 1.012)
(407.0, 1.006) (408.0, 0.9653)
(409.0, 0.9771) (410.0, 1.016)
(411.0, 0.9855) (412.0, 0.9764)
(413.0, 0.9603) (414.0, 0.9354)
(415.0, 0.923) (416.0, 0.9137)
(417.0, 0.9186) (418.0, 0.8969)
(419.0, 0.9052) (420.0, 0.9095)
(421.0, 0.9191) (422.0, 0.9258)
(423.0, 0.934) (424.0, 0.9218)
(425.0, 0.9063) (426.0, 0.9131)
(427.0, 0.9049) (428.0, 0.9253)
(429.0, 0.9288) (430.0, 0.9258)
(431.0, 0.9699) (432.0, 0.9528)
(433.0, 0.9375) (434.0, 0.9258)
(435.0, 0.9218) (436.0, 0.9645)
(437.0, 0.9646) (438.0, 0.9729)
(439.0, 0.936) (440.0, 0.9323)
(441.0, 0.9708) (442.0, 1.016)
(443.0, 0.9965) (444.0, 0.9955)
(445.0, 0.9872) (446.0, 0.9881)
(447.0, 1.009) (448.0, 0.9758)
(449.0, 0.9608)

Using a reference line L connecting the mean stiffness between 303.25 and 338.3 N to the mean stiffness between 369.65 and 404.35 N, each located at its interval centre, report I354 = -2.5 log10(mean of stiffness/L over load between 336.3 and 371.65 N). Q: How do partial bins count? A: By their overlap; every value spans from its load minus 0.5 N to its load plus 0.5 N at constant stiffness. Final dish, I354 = 0.02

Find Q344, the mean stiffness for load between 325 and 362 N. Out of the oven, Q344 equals 1.29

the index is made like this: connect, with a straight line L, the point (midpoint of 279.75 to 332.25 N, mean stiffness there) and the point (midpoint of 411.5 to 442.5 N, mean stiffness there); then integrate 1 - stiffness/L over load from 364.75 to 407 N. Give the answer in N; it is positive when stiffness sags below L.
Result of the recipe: -2.6 N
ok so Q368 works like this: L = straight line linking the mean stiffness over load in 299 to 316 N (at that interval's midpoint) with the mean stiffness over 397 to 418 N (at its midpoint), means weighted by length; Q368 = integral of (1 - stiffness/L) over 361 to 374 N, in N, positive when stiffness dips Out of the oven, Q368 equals -1.2 N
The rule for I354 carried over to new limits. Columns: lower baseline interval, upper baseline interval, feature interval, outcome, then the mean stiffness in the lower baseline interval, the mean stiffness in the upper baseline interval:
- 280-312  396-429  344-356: -0.106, 1.19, 0.963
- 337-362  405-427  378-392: -0.045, 1.22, 0.945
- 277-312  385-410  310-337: -0.210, 1.18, 1.05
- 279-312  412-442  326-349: -0.192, 1.19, 0.934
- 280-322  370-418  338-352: -0.060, 1.23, 1.07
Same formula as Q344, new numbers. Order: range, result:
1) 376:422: 1.04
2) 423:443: 0.943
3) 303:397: 1.25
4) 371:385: 1.17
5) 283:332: 1.28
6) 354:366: 1.22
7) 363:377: 1.21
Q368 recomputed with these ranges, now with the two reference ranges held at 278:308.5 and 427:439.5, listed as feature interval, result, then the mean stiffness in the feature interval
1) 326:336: -2.81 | 1.42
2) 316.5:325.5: -2.04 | 1.38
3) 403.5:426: 0.45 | 0.952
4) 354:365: -1.69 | 1.22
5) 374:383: -1.17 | 1.16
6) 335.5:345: -1.62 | 1.28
